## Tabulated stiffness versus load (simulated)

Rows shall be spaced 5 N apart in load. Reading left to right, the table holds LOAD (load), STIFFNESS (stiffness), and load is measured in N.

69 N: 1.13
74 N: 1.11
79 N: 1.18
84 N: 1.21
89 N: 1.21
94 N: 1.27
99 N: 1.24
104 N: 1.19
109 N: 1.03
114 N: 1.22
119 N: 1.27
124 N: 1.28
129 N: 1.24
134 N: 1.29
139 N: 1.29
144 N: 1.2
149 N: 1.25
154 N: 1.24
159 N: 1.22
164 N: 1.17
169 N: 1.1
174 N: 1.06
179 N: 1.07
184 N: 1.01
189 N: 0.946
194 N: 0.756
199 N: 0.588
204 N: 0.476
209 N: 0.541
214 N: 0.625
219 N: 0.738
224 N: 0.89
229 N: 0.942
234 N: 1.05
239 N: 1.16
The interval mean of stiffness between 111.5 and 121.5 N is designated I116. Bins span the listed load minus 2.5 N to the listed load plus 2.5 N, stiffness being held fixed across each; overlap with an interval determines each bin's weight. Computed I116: 1.24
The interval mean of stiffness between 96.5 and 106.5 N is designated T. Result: 1.21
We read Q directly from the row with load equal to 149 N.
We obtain 1.25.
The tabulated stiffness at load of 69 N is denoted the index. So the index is 1.13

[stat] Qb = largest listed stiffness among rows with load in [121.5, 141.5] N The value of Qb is 1.29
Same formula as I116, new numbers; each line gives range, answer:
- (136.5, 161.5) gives 1.24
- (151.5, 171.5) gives 1.18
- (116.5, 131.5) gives 1.26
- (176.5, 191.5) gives 1.01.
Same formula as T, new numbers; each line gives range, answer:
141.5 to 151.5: 1.23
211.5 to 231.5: 0.799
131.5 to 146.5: 1.26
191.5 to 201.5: 0.672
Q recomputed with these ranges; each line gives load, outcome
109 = 1.03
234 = 1.05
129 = 1.24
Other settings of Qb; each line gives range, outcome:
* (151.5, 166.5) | 1.24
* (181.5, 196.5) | 1.01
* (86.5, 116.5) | 1.27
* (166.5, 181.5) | 1.1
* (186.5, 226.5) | 0.946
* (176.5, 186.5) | 1.07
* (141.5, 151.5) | 1.25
